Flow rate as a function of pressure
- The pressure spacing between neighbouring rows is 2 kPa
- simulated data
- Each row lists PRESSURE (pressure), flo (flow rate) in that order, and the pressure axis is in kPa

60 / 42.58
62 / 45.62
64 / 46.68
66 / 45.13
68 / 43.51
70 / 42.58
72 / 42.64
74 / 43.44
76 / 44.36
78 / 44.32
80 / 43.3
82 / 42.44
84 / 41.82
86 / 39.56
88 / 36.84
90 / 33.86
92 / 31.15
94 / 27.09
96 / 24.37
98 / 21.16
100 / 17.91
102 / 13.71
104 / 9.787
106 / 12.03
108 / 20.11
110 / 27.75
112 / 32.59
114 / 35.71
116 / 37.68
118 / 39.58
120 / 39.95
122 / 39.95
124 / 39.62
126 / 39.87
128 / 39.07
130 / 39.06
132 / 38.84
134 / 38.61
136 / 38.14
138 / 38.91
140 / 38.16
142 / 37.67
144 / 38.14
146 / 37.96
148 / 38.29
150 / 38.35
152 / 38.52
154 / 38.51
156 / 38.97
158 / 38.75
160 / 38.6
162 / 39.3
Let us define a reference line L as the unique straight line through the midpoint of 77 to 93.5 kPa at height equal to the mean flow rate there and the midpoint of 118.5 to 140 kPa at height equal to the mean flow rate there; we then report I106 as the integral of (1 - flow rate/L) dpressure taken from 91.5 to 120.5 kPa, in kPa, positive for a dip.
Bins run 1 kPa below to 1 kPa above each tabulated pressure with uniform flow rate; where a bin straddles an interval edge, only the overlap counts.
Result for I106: 9.9 kPa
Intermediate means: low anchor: 38.8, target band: 25.7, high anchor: 39.2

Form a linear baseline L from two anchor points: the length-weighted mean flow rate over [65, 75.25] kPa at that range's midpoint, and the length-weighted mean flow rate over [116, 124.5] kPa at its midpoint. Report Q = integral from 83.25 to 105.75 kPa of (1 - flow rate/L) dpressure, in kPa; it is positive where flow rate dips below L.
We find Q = 8.3 kPa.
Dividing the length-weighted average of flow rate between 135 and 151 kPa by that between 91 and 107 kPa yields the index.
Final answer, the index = 1.94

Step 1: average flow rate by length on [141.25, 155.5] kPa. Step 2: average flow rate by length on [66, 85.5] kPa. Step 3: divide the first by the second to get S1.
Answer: 0.89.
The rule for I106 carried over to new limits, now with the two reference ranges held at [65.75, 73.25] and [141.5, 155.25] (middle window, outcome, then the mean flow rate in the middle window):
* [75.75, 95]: 1.86 kPa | 38.2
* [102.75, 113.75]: 5.24 kPa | 21.3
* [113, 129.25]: 0.43 kPa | 38.9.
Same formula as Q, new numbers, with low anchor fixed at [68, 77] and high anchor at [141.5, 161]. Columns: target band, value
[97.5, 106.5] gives 5.80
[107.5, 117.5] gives 2.21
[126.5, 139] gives 0.23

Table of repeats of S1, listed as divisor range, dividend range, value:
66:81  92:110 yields 0.45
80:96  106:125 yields 0.94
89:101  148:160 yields 1.49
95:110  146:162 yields 2.18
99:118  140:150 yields 1.59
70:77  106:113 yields 0.57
